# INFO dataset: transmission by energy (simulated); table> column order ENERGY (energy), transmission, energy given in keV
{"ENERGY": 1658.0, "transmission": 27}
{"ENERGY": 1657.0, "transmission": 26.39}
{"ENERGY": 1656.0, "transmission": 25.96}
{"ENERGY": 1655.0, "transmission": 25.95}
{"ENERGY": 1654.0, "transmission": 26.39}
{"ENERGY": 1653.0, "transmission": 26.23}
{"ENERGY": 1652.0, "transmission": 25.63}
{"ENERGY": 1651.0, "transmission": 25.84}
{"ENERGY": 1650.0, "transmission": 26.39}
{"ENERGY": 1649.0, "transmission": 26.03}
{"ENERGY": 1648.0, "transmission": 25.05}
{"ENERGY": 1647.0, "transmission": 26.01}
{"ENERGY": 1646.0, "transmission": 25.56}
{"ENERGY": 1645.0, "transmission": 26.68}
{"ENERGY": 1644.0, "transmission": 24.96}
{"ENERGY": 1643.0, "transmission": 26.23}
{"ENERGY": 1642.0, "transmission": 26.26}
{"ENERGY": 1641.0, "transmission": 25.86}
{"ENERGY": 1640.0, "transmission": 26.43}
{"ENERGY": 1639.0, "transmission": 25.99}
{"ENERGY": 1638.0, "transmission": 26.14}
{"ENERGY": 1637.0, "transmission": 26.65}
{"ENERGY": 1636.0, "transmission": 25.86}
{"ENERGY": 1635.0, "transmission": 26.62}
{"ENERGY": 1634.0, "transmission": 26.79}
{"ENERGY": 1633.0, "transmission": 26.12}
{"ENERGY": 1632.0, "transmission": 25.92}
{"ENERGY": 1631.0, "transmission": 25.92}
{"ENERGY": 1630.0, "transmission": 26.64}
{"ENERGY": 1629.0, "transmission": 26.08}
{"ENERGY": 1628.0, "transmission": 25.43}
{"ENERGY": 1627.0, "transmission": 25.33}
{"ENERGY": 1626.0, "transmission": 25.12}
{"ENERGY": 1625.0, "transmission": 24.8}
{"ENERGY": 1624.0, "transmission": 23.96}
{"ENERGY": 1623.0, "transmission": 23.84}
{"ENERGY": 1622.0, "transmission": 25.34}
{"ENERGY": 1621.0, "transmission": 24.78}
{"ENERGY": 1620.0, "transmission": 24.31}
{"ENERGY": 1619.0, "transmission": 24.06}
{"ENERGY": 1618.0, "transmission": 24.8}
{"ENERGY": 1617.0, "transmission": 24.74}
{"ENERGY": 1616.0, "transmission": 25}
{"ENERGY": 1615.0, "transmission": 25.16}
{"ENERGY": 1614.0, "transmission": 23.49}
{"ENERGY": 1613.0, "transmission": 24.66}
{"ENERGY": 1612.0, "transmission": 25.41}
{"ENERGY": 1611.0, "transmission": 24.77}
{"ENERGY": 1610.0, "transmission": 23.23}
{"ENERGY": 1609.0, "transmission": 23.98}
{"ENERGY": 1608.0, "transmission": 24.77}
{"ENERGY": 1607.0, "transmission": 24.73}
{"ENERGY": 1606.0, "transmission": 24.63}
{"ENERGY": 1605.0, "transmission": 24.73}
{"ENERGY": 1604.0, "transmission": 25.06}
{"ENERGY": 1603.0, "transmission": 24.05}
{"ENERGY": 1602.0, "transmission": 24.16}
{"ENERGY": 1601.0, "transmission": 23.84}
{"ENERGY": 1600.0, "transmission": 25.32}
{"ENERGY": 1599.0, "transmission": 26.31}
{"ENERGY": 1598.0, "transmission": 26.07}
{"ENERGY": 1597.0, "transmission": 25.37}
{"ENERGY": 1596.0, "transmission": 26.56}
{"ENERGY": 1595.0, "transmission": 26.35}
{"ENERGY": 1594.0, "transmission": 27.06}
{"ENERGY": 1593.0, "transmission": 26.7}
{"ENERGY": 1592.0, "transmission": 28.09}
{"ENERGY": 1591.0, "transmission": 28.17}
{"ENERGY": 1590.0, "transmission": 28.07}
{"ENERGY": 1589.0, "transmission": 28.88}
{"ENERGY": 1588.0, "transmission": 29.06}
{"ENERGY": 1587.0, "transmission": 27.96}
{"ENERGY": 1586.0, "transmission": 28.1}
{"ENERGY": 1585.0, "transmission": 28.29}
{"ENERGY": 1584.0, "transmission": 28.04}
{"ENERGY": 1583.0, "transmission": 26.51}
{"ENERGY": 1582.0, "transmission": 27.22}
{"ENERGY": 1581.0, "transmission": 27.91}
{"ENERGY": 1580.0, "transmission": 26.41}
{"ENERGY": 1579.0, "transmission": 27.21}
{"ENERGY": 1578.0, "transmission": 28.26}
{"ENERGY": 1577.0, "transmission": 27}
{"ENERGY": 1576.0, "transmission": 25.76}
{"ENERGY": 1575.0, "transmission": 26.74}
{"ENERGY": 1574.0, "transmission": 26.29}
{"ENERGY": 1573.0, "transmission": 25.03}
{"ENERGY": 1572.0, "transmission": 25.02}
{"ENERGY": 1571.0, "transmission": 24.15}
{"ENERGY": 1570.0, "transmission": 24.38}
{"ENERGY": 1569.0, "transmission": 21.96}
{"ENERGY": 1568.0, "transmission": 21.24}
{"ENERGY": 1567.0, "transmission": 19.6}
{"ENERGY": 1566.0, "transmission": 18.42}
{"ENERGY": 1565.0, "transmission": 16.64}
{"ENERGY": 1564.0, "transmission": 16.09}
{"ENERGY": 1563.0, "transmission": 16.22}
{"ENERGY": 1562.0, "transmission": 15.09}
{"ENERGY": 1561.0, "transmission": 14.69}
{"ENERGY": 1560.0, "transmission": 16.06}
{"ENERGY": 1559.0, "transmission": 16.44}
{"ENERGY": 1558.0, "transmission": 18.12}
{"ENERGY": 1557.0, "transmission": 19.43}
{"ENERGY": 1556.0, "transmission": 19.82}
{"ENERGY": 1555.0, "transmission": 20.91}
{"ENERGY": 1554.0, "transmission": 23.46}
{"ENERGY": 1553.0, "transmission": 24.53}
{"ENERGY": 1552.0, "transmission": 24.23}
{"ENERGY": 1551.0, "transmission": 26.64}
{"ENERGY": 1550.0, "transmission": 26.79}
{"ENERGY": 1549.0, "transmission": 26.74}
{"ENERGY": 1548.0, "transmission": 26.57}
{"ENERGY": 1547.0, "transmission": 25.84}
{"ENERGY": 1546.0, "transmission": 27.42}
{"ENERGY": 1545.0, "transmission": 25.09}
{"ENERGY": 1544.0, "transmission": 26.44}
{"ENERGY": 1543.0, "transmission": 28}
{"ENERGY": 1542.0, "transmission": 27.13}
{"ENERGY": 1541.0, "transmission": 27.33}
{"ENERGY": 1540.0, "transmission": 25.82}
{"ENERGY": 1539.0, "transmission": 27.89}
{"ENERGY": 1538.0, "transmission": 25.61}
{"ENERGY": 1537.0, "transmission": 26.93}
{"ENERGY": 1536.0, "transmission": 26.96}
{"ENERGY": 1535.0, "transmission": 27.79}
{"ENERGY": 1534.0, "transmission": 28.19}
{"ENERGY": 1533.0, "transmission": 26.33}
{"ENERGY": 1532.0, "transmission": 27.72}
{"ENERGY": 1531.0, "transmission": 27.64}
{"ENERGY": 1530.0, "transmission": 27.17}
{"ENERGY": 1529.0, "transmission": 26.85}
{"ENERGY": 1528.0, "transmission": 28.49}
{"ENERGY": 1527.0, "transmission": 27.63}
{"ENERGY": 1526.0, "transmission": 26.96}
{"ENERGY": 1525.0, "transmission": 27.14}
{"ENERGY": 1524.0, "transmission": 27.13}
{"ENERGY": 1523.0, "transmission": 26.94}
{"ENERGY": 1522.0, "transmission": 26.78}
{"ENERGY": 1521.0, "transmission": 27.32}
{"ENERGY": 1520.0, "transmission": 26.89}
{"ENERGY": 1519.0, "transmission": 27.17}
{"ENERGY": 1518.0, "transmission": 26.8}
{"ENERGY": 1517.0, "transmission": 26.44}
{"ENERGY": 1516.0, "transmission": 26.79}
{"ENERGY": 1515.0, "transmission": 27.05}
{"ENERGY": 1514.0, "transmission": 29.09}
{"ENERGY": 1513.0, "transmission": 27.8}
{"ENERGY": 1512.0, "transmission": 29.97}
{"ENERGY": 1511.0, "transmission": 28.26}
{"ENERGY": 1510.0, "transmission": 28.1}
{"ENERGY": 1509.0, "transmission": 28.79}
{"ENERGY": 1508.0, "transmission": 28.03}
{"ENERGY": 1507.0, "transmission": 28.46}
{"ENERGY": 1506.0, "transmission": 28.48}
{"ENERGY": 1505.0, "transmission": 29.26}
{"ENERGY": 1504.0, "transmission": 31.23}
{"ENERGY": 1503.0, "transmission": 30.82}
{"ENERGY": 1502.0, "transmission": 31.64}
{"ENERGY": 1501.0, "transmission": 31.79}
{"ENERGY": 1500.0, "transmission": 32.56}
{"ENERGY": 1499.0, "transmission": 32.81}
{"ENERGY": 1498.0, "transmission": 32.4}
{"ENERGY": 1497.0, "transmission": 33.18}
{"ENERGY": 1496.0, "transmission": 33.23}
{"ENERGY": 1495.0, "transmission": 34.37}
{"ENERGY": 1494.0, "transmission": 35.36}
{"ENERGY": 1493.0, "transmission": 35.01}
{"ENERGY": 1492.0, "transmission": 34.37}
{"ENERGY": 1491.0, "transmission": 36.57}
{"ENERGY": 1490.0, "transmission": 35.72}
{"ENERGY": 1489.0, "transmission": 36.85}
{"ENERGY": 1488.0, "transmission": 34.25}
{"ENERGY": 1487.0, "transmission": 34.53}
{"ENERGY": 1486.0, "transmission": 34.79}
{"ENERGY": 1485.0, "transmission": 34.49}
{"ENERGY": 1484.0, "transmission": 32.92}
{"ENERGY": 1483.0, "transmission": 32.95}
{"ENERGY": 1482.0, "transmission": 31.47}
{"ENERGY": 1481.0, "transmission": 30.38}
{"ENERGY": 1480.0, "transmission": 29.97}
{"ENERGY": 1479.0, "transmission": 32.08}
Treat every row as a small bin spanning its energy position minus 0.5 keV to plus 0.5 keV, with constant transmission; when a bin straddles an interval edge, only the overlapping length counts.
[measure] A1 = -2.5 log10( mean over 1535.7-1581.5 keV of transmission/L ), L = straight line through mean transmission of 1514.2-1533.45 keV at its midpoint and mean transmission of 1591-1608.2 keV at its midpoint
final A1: 0.13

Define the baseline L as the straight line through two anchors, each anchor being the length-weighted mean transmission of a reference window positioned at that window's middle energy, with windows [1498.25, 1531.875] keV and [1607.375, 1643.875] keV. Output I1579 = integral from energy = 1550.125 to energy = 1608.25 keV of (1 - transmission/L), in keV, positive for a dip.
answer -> 5.4 keV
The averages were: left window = 28.5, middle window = 24.1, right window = 25.3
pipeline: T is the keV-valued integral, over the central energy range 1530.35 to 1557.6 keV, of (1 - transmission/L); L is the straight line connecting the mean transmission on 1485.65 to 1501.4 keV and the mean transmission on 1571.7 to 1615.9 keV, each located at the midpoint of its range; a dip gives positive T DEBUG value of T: 4.0 keV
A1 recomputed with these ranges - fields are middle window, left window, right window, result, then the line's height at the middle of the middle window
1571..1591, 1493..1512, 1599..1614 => -0.04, 26.2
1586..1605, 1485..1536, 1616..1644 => 0.01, 26.8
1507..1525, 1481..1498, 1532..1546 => 0.10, 30.3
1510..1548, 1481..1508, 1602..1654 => 0.14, 31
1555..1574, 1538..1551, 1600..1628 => 0.31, 26.1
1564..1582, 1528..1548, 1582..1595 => 0.15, 27.6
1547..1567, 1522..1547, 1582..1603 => 0.30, 27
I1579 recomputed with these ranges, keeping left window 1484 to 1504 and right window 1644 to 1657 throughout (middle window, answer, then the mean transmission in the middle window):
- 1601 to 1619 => 2.23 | 24.5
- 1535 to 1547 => 1.79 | 26.8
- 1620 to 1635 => 0.92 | 25.4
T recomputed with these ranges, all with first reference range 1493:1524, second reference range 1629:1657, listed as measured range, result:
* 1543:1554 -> 1.0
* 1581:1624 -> 2.2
